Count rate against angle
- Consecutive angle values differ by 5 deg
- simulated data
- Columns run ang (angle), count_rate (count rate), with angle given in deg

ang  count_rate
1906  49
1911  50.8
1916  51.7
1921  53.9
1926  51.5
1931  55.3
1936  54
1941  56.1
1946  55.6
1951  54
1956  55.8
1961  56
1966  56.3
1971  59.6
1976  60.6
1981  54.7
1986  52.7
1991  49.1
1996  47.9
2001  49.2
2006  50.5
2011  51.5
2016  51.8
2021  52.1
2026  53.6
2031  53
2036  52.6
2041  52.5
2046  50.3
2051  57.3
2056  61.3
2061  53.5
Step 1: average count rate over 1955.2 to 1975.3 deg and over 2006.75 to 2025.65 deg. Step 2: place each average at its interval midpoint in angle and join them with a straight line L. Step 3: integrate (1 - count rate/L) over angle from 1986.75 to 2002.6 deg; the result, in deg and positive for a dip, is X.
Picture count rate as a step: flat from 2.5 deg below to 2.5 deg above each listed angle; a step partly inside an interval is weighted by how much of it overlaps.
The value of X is 1.5 deg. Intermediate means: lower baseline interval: 57.3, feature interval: 49.1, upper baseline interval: 51.9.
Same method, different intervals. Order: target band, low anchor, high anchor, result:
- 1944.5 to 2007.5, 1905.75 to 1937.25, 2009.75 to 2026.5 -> -2.1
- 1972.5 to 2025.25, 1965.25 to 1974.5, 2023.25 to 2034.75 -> 3.5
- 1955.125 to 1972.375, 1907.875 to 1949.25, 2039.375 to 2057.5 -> -0.9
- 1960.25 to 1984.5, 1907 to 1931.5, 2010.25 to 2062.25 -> -2.1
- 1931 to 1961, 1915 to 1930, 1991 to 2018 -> -1.9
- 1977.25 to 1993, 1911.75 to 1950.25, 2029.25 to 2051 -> 0.1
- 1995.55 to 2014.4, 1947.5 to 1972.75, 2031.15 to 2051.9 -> 1.5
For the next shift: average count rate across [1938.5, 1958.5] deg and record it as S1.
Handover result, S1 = 55.4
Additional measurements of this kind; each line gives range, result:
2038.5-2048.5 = 51.4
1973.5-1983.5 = 57.6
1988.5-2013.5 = 49.6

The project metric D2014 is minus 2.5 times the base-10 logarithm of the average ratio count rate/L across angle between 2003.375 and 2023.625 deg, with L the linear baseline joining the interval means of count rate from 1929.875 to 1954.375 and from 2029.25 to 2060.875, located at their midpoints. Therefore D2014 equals 0.06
